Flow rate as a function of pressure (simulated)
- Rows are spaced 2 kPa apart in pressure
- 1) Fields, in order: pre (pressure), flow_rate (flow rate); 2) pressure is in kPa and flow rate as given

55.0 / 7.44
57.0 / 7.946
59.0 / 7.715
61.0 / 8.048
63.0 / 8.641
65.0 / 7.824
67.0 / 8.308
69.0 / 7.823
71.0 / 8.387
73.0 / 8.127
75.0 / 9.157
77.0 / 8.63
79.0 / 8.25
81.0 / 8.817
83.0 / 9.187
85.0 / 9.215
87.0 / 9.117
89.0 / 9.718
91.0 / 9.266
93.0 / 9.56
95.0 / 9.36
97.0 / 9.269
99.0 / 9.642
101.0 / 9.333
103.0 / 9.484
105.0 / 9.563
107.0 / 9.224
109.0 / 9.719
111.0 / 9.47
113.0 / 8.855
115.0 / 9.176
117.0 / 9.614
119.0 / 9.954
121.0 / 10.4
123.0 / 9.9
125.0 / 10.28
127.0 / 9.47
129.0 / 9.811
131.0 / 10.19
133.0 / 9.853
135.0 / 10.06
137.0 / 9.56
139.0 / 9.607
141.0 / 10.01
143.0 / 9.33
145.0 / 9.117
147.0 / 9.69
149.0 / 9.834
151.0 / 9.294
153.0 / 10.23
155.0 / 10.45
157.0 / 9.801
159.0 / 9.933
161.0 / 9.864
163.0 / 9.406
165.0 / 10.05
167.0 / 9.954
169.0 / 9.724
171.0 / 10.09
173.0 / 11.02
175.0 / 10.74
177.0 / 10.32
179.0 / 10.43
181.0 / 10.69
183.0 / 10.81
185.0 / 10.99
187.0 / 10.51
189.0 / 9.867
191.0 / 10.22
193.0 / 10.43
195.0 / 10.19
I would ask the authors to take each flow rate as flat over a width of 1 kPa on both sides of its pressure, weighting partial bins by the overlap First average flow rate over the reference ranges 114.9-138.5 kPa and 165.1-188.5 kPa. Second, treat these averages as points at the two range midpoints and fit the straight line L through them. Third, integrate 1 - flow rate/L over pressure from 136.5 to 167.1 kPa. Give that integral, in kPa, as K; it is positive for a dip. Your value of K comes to 1.2 kPa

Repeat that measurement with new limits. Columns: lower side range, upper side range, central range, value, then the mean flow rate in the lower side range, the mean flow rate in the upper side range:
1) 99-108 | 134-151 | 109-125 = -0.3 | 9.43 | 9.63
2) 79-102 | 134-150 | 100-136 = -0.8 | 9.27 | 9.65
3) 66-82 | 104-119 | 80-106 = -1.2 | 8.44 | 9.41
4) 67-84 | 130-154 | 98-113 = -0.6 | 8.53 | 9.73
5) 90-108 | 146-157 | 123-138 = -0.3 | 9.41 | 9.89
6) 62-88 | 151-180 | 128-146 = -0.2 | 8.58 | 10.1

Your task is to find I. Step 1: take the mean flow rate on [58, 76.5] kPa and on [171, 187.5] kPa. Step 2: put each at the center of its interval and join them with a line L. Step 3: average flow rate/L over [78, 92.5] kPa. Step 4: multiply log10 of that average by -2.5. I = -0.06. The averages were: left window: 8.24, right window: 10.7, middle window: 9.1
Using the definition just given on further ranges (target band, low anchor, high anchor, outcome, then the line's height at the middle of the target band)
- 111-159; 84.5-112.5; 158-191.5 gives 0.008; 9.83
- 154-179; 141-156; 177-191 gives 0.000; 10.1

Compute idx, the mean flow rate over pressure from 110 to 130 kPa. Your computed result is 9.69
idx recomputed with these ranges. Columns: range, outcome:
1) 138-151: 9.57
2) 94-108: 9.41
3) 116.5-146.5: 9.81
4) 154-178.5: 10.1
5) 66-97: 8.87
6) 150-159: 9.94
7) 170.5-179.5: 10.5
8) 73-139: 9.45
